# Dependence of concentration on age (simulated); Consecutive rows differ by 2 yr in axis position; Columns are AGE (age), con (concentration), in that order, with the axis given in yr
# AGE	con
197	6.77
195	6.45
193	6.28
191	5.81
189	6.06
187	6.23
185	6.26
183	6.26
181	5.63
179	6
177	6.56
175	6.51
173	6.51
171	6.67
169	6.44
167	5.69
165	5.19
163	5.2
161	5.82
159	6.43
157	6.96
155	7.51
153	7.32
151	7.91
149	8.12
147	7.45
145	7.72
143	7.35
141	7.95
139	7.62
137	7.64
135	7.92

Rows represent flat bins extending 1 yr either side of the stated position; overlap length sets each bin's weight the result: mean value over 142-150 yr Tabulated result 7.66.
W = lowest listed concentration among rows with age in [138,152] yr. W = 7.35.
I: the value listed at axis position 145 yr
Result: 7.72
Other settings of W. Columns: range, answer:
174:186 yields 5.63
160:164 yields 5.2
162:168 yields 5.19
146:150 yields 7.45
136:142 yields 7.62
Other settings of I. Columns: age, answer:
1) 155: 7.51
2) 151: 7.91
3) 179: 6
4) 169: 6.44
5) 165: 5.19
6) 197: 6.77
